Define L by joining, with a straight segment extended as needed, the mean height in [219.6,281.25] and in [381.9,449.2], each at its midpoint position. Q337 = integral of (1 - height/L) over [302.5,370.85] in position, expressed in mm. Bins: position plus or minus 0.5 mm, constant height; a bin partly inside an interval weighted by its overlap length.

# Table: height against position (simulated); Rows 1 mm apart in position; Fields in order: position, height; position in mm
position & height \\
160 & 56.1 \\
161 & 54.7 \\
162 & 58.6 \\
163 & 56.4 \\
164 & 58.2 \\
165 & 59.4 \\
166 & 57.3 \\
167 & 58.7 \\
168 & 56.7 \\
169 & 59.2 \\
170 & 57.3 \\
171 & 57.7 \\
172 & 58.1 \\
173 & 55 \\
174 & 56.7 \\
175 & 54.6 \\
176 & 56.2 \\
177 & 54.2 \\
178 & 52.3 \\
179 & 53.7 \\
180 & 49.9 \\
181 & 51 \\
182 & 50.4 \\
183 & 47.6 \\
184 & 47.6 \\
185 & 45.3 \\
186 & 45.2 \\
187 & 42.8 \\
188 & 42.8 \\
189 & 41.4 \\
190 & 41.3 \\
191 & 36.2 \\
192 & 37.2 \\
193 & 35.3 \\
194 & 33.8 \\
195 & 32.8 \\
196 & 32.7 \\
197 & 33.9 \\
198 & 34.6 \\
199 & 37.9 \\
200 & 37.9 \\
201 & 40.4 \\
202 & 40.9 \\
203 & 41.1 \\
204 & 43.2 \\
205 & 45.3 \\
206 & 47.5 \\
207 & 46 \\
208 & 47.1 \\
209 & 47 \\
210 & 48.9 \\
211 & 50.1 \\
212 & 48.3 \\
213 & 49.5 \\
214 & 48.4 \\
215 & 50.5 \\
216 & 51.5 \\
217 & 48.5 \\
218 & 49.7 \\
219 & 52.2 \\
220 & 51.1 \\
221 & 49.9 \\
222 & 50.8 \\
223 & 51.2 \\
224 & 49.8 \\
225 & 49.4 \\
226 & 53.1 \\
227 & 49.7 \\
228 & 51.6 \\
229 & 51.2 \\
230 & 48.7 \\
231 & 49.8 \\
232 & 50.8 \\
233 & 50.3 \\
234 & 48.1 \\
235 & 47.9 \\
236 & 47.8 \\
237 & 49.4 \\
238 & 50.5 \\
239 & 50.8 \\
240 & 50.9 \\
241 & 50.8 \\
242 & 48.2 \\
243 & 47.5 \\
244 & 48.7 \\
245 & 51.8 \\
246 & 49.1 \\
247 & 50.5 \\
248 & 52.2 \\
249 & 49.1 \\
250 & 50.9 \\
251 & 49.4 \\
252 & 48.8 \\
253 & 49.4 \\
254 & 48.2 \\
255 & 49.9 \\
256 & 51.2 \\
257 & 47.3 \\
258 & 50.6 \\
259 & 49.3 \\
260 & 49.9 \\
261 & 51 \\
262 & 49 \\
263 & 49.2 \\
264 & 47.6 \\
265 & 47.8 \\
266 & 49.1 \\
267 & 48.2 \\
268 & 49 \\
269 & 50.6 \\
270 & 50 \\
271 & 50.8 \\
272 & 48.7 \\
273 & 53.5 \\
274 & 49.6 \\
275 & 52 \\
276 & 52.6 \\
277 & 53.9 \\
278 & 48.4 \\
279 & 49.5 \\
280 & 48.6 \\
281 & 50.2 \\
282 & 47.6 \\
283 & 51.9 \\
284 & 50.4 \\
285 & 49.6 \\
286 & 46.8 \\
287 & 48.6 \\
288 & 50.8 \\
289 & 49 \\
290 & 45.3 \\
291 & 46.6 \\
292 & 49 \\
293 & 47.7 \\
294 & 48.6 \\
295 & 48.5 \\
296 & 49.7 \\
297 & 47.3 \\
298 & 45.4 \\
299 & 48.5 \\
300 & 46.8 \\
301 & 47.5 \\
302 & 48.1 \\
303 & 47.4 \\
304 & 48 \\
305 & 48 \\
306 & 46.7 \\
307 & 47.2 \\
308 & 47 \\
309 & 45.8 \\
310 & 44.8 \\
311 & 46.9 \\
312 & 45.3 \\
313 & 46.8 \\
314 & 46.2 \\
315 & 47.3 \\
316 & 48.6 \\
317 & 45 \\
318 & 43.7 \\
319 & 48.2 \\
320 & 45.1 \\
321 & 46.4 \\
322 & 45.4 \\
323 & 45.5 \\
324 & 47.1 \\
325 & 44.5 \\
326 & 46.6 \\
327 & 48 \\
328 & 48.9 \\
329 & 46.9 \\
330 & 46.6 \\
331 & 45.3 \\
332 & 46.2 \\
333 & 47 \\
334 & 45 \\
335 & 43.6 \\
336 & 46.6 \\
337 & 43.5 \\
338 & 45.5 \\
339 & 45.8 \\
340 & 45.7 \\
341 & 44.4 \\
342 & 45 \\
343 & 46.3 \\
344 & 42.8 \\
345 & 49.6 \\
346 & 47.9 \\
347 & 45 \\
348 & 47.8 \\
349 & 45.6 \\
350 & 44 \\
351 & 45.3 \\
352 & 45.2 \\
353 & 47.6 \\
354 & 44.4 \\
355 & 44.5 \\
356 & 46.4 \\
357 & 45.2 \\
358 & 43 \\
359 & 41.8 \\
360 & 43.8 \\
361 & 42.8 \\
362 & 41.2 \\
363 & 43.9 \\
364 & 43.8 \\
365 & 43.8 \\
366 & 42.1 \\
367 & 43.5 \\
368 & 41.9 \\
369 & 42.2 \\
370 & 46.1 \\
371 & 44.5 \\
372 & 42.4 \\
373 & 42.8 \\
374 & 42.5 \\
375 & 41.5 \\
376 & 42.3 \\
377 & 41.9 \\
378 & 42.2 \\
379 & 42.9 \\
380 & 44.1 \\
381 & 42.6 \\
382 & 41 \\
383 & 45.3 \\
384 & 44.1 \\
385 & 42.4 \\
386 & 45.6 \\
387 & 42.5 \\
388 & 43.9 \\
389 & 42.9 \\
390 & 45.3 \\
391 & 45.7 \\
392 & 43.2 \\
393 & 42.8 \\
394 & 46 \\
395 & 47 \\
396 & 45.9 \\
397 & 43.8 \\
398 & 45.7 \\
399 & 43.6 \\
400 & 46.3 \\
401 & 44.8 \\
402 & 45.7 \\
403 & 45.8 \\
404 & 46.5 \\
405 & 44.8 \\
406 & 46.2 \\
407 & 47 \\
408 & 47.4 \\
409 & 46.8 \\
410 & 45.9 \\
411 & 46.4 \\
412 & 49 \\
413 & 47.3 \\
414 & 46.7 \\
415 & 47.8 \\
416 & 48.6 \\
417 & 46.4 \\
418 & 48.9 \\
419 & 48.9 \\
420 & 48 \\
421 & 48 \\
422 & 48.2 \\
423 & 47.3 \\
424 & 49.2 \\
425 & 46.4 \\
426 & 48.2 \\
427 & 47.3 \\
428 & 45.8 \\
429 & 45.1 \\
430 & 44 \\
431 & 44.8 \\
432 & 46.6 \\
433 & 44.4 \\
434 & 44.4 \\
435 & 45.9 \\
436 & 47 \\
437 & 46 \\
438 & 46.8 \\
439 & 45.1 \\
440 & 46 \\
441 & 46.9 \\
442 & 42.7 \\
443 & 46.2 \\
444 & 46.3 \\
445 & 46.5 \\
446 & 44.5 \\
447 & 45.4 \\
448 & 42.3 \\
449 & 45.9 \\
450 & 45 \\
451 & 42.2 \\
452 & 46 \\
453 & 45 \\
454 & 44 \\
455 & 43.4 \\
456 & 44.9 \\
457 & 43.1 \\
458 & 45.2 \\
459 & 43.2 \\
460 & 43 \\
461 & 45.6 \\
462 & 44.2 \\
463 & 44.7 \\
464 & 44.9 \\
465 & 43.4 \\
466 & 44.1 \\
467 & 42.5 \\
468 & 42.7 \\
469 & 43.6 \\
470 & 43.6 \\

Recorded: 3.3 mm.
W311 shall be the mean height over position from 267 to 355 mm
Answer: 47.3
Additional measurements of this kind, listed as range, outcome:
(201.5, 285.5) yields 49.4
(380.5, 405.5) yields 44.5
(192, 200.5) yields 35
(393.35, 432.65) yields 46.6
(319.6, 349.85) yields 46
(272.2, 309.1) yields 48.7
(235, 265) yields 49.6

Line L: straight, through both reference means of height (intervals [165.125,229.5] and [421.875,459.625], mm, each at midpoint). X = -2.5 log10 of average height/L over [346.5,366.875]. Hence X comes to 0.04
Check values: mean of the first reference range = 47.7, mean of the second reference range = 45.4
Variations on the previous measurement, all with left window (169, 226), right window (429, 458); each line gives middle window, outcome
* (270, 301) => -0.068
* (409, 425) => -0.058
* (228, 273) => -0.072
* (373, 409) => 0.026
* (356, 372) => 0.055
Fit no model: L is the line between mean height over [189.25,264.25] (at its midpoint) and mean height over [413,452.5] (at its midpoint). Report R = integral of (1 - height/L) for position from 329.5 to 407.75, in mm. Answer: 3.31 mm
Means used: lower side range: 47.1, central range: 44.5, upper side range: 46.2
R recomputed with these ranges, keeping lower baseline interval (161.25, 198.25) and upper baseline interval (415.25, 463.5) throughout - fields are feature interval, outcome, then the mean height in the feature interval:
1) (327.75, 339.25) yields 0.3 mm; 45.8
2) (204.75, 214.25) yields 0.1 mm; 47.9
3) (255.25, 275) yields -0.8 mm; 49.7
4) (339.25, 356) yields 0.4 mm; 45.7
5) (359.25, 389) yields 2.2 mm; 43.1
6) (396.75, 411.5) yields 0.1 mm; 45.8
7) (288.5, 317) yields 0.1 mm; 47.2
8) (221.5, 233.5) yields -0.6 mm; 50.5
